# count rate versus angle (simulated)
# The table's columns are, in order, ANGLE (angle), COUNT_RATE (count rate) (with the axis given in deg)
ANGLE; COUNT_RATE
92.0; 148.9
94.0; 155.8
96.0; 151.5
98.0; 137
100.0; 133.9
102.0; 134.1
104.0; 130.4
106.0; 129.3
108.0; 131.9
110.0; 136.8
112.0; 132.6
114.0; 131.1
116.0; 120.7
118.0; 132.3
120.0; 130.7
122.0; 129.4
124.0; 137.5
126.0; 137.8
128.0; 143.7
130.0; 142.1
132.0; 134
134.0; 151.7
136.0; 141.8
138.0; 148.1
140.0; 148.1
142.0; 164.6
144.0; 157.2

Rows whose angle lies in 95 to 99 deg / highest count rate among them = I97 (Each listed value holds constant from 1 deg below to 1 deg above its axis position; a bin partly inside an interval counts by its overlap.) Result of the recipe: 151.5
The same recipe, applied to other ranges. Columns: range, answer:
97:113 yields 137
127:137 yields 151.7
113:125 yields 137.5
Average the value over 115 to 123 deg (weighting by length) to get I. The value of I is 128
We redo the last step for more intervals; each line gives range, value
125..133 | 139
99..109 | 132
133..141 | 147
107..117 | 131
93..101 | 145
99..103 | 134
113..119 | 128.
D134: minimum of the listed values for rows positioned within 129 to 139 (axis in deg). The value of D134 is 134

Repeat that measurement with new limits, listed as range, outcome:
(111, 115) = 131.1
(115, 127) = 120.7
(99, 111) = 129.3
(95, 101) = 133.9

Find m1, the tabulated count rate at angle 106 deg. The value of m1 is 129.3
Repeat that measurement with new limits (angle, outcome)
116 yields 120.7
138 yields 148.1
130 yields 142.1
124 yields 137.5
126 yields 137.8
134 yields 151.7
